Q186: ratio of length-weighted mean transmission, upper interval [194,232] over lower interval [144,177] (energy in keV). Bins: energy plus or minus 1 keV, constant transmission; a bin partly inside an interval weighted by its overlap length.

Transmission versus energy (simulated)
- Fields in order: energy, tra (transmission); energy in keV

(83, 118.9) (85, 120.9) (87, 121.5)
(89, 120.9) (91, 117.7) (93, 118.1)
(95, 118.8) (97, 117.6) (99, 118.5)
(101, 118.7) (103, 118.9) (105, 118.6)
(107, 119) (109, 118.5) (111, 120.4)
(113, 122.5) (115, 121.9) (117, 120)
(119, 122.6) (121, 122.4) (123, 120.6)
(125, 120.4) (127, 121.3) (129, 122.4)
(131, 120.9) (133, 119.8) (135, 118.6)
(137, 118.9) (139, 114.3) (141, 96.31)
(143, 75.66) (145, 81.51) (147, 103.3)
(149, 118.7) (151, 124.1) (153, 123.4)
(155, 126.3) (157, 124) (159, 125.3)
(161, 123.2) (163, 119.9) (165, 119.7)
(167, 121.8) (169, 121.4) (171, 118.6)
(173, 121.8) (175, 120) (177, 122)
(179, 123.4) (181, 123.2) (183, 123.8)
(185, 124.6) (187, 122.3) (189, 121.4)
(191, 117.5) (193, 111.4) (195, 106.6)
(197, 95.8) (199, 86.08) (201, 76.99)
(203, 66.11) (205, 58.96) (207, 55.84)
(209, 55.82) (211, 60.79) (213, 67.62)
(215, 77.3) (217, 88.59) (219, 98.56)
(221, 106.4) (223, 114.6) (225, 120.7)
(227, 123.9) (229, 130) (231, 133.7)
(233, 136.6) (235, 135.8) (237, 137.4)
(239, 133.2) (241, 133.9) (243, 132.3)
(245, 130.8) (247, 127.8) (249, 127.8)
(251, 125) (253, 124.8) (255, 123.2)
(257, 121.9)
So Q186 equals 0.8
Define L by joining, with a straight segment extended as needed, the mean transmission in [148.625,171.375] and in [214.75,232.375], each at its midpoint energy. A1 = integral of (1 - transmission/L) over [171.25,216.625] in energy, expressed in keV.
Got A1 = 7.7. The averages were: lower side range 122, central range 97.5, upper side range 112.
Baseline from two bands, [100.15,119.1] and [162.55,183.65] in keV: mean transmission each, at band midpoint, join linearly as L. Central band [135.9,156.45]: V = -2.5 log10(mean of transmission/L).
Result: 0.12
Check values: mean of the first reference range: 120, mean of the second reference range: 121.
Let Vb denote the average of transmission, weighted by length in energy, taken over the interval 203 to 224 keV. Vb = 77.9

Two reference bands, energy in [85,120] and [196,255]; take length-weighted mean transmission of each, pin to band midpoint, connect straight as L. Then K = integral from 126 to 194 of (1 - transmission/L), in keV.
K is -2.54 keV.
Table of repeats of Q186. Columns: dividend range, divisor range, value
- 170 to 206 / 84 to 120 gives 0.90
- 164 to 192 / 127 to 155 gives 1.09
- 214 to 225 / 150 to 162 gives 0.80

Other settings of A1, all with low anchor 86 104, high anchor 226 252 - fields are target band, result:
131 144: 1.5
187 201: 2.4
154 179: 0.6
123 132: 0.0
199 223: 9.8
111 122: -0.1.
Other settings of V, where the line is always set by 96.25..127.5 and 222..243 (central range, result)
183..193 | 0.05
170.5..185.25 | 0.03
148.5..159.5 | 0.00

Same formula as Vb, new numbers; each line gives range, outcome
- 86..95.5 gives 119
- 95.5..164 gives 117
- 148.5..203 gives 116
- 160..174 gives 121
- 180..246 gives 106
